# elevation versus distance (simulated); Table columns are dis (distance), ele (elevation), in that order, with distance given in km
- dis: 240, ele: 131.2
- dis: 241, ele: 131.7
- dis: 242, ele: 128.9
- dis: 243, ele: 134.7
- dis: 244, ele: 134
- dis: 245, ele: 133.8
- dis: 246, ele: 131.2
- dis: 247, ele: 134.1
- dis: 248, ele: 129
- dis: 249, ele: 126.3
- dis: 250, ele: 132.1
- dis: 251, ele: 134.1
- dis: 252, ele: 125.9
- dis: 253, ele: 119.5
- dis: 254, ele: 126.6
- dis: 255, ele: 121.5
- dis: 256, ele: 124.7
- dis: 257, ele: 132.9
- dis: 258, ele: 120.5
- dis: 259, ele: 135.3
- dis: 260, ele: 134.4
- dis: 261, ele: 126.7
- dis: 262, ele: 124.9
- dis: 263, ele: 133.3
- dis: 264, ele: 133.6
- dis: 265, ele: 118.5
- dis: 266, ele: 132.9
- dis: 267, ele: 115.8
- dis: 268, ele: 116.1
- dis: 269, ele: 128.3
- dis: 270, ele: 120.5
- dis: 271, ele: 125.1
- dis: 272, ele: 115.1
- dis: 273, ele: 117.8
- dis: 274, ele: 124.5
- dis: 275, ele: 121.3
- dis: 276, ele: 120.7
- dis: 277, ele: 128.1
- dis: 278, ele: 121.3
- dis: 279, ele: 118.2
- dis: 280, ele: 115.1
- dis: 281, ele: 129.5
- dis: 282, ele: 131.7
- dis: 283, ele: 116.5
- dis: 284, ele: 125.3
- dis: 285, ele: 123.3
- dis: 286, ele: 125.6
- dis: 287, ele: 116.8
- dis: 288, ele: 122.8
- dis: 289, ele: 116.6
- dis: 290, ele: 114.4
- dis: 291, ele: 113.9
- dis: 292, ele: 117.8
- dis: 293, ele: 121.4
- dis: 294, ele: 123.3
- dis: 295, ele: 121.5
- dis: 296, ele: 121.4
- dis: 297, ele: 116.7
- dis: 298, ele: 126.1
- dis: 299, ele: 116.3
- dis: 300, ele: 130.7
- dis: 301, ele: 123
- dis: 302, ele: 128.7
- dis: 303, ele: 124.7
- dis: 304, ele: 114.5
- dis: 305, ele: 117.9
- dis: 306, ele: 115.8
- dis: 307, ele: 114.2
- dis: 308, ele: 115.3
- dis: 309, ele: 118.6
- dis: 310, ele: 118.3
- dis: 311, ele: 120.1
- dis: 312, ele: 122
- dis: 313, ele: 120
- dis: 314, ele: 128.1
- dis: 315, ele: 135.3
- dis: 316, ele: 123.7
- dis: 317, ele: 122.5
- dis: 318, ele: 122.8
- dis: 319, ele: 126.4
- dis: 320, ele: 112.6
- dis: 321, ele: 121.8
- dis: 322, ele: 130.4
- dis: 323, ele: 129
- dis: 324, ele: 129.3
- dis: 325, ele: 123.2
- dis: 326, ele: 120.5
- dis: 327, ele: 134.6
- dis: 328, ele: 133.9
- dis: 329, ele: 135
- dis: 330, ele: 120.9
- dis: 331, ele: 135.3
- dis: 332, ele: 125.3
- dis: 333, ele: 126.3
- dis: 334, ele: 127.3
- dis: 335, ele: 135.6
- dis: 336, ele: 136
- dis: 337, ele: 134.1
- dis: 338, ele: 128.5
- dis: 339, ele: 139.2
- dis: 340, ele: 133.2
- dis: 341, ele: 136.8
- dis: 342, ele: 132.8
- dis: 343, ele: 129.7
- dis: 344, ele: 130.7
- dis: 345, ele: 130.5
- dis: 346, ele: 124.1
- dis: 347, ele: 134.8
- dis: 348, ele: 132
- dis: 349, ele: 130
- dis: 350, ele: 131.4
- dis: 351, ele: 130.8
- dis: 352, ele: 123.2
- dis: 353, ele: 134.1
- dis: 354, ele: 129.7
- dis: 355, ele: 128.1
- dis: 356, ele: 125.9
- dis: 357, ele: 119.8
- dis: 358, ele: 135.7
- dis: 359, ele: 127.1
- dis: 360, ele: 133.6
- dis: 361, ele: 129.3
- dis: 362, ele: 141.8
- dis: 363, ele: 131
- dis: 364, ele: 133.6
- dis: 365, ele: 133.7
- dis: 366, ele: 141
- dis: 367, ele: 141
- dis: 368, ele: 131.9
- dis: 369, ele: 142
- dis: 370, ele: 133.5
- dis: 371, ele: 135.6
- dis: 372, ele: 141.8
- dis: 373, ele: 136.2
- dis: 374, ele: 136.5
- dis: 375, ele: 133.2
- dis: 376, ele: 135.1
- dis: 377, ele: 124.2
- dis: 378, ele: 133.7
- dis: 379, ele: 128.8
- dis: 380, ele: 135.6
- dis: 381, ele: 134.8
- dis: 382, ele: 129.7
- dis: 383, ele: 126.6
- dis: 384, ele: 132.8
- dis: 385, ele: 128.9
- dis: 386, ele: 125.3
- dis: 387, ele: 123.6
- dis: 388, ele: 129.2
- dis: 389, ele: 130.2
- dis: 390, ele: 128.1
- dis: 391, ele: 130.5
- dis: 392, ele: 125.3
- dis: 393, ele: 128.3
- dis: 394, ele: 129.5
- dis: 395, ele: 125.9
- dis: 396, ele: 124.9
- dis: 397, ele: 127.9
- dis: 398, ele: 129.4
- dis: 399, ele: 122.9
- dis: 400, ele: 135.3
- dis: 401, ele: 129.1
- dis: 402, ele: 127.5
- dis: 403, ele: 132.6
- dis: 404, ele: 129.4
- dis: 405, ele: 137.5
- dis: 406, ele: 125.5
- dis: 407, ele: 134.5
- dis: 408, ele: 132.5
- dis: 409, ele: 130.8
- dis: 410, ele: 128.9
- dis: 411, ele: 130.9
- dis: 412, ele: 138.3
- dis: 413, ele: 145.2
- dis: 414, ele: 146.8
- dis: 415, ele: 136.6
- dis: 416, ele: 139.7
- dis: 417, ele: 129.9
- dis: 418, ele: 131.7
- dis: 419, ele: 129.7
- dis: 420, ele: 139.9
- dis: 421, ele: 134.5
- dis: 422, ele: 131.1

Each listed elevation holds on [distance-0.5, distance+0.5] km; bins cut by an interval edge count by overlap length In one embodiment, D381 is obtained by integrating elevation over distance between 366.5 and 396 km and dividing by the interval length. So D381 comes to 132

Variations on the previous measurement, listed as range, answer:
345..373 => 132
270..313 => 121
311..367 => 130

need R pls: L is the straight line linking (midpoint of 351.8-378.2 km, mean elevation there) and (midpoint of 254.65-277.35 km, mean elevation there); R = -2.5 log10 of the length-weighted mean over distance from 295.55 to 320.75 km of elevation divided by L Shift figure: 0.061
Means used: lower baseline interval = 125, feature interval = 121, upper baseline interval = 133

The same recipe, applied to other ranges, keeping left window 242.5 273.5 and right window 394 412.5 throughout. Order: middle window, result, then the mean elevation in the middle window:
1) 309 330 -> 0.027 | 125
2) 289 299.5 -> 0.076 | 119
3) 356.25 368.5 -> -0.032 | 133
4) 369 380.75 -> -0.039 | 134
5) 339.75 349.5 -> -0.021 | 131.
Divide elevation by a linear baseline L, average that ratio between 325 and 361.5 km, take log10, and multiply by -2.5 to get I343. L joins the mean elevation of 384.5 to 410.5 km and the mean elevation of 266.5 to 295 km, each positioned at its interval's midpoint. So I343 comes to -0.04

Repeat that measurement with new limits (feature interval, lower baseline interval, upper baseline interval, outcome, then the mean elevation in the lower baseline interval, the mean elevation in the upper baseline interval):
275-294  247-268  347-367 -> 0.06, 127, 131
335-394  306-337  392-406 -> -0.04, 125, 129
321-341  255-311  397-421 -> -0.03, 122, 133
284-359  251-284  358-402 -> 0.02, 124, 132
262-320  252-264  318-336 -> 0.05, 128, 128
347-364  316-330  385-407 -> -0.03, 126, 129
